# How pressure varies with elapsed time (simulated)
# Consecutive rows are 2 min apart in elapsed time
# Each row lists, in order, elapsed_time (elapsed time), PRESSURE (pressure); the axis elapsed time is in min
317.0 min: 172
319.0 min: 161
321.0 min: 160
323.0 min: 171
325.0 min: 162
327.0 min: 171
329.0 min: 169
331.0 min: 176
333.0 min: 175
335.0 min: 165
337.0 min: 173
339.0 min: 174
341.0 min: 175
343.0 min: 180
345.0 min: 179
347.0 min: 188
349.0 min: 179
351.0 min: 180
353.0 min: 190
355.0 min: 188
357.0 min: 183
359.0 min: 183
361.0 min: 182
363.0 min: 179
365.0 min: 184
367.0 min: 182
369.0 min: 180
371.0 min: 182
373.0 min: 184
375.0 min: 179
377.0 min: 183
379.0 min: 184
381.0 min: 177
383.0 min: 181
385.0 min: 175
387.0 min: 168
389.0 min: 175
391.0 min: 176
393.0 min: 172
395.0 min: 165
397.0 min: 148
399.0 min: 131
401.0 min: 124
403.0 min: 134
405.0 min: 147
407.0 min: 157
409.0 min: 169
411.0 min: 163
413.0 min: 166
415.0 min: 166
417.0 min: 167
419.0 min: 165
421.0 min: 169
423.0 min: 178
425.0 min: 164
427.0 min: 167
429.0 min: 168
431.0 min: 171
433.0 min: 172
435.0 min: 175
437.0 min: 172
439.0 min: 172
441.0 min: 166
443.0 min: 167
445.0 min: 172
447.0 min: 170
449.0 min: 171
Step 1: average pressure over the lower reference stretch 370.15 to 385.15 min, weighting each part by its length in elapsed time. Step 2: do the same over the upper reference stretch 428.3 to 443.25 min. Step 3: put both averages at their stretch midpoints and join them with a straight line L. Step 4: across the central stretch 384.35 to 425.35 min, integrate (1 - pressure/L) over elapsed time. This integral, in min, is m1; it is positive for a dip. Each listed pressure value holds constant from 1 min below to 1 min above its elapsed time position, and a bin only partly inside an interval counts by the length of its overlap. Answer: 3.6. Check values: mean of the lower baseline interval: 181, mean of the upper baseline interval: 171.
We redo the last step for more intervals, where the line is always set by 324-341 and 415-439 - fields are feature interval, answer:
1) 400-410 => 1.4 min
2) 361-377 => -1.0 min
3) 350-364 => -1.1 min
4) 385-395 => -0.1 min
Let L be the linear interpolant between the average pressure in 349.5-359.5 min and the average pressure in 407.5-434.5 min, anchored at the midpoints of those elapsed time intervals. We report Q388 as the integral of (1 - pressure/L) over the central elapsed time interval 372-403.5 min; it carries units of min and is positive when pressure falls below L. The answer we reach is 1.78 min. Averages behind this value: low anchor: 185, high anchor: 168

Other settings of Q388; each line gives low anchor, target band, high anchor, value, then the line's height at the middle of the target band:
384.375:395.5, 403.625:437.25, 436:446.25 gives 0.9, 171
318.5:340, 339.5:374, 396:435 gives -3.3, 166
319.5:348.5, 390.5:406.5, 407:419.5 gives 1.7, 167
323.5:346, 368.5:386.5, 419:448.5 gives -0.9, 171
